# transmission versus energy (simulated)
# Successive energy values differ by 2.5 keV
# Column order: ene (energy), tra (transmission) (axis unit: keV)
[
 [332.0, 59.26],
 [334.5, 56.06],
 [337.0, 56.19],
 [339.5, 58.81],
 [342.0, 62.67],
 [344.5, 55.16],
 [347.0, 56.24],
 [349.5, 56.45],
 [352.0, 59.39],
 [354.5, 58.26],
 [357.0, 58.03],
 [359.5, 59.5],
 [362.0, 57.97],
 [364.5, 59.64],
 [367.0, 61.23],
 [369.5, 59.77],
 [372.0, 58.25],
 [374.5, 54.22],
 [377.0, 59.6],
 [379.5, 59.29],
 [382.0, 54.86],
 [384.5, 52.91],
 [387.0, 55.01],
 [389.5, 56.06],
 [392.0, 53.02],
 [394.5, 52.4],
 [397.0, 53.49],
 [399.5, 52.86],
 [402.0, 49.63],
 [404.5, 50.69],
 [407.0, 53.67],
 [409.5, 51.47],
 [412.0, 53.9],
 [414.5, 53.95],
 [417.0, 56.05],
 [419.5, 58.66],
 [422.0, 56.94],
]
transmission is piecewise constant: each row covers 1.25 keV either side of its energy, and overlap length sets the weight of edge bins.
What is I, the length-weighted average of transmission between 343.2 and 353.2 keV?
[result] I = 56.8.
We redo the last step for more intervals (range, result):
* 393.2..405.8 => 51.8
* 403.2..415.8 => 52.7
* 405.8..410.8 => 52.6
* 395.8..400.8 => 53.1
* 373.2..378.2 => 56.9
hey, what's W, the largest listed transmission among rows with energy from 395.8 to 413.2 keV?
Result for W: 53.9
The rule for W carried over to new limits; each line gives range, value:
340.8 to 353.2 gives 62.67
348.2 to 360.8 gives 59.5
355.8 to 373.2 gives 61.23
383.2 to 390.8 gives 56.06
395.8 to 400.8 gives 53.49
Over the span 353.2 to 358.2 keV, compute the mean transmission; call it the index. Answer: 58.2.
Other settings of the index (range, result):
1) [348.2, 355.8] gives 58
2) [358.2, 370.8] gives 59.6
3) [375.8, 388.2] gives 56.3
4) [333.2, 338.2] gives 56.2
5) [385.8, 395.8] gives 54.1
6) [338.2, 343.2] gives 60.7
